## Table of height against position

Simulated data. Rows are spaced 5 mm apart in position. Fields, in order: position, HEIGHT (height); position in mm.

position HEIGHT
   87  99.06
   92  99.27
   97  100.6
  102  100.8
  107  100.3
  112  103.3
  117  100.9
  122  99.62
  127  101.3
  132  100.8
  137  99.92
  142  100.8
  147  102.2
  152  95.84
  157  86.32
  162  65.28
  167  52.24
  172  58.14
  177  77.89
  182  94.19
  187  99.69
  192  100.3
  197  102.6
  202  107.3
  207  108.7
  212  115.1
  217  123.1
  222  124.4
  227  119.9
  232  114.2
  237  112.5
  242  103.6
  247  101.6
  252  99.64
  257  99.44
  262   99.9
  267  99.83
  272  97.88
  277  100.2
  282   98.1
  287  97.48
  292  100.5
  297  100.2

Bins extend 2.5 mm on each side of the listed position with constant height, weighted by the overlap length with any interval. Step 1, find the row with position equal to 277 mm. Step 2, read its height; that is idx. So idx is 100.2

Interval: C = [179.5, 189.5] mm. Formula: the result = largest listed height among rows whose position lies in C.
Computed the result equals 99.69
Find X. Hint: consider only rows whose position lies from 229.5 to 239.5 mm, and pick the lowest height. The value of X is 112.5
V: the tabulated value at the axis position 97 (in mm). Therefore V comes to 100.6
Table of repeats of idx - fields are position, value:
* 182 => 94.19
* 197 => 102.6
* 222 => 124.4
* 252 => 99.64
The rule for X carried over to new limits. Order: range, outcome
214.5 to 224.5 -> 123.1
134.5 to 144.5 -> 99.92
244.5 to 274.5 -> 97.88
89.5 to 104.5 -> 99.27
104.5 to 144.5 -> 99.62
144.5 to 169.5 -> 52.24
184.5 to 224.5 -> 99.69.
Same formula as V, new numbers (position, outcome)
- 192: 100.3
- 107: 100.3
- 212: 115.1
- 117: 100.9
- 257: 99.44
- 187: 99.69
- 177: 77.89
